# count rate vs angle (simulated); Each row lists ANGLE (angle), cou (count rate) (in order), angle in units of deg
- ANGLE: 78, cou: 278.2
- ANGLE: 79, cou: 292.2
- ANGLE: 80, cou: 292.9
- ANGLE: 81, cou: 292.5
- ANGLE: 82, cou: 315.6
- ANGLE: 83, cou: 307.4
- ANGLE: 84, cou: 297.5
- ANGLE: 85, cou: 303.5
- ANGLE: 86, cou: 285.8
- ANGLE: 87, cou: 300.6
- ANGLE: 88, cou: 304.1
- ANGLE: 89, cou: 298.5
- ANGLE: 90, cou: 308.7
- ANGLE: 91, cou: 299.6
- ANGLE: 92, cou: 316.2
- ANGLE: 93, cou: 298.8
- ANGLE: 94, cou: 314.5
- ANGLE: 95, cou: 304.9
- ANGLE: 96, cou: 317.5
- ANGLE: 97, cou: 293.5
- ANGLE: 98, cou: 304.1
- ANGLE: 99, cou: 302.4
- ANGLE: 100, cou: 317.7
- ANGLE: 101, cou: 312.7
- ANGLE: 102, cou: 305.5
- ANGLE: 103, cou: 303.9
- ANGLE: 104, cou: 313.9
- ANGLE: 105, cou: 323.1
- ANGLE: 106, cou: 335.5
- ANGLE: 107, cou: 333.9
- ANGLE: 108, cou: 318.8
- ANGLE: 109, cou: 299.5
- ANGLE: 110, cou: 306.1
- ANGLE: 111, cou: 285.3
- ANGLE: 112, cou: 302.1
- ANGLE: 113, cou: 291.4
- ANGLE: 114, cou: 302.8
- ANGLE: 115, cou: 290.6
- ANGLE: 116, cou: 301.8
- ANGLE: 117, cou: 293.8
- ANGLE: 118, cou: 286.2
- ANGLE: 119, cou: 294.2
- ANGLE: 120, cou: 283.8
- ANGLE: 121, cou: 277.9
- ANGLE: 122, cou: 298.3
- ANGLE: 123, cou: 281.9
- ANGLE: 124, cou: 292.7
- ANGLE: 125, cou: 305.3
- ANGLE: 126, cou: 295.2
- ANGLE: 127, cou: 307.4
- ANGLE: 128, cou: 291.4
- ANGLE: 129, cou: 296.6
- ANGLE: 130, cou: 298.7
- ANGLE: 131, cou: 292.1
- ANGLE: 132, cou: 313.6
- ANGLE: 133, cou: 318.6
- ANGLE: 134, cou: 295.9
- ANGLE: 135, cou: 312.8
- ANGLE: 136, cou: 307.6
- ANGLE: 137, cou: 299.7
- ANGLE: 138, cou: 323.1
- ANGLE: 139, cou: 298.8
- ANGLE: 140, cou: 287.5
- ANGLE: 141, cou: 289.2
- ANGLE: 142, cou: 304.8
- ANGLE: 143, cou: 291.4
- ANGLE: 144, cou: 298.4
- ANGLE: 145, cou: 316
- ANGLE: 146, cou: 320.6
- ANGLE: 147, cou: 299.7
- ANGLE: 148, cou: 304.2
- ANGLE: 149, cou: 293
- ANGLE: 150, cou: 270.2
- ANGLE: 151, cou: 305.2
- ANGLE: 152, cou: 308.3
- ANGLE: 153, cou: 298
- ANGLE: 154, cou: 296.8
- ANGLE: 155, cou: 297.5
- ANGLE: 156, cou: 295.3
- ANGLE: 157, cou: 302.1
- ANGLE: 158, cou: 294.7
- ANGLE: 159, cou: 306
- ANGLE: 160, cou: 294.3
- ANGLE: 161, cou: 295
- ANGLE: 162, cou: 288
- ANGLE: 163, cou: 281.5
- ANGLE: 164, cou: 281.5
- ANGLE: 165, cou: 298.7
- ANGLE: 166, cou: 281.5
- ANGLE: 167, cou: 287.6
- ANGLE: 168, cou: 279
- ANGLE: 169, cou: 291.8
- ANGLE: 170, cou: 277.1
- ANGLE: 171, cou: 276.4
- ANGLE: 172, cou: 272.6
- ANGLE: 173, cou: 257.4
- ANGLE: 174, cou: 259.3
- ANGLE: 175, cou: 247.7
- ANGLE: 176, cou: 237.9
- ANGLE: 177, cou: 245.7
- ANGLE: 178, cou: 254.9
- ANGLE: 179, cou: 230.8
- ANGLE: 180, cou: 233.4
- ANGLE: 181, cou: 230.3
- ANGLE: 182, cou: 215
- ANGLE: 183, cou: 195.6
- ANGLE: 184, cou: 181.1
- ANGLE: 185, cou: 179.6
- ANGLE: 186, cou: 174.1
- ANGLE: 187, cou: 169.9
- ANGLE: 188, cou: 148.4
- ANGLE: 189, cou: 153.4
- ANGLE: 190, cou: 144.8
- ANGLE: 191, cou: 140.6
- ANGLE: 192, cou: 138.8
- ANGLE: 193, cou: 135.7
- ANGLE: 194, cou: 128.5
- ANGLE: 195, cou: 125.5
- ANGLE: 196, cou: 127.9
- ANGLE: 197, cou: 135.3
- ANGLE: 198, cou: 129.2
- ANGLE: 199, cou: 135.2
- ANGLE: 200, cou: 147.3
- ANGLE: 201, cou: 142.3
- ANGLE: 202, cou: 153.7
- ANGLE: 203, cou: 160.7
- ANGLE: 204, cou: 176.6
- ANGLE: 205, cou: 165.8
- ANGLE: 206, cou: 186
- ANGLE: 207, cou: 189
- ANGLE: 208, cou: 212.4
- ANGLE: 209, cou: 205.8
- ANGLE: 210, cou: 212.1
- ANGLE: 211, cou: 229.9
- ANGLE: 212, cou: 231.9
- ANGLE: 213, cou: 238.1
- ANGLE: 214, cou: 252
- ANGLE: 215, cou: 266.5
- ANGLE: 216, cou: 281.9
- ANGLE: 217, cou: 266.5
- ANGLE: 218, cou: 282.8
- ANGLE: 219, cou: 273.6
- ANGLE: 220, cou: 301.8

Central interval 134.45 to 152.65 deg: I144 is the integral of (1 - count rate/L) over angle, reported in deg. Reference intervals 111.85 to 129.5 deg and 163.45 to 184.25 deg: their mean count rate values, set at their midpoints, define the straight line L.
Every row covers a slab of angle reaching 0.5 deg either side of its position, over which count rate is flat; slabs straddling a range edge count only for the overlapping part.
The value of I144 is -1.6 deg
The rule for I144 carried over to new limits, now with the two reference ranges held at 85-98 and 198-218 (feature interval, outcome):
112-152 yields -4.5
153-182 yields -4.4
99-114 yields -1.0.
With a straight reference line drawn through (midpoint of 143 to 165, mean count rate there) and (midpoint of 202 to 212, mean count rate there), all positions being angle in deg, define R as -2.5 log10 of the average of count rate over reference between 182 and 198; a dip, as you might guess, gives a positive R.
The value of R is 0.43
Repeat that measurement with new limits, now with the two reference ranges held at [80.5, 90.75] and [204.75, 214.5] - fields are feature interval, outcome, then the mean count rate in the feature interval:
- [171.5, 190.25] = 0.10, 213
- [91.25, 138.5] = -0.09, 303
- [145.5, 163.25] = -0.18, 297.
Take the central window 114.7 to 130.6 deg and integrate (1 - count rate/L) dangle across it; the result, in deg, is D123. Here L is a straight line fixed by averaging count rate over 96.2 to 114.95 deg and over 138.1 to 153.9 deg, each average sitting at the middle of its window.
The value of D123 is 0.6 deg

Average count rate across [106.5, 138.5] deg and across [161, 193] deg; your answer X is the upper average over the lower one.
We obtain 0.8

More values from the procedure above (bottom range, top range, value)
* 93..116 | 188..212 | 0.52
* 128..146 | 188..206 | 0.48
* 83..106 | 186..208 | 0.49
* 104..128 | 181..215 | 0.58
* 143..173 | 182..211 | 0.56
